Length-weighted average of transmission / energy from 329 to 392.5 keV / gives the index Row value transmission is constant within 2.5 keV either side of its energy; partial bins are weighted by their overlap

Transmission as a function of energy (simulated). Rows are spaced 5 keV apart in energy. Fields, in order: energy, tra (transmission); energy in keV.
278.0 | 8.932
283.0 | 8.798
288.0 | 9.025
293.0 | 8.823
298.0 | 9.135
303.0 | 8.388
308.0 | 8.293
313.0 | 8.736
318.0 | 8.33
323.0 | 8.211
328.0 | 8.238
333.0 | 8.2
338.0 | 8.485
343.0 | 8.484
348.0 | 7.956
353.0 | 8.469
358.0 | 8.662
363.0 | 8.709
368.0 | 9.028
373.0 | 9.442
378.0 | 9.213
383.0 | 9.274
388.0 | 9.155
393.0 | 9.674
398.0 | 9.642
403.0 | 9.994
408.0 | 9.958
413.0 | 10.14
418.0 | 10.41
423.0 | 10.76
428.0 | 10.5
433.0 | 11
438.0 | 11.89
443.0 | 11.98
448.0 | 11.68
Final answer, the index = 8.77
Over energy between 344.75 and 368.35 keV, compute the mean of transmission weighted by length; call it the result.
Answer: 8.52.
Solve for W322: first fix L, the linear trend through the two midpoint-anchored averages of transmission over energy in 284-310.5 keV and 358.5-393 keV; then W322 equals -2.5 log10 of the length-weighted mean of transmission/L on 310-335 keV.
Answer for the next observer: 0.07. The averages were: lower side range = 8.74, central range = 8.34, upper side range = 9.15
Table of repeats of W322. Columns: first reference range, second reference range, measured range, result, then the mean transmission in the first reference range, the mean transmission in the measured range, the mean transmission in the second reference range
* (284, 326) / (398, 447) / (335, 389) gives 0.10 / 8.62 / 8.79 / 10.7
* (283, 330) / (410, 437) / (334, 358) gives 0.11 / 8.59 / 8.37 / 10.6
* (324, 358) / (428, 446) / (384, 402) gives 0.06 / 8.33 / 9.51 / 11.5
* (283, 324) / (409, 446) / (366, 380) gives 0.08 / 8.64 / 9.24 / 10.9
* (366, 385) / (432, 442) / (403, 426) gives 0.05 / 9.24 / 10.3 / 11.6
